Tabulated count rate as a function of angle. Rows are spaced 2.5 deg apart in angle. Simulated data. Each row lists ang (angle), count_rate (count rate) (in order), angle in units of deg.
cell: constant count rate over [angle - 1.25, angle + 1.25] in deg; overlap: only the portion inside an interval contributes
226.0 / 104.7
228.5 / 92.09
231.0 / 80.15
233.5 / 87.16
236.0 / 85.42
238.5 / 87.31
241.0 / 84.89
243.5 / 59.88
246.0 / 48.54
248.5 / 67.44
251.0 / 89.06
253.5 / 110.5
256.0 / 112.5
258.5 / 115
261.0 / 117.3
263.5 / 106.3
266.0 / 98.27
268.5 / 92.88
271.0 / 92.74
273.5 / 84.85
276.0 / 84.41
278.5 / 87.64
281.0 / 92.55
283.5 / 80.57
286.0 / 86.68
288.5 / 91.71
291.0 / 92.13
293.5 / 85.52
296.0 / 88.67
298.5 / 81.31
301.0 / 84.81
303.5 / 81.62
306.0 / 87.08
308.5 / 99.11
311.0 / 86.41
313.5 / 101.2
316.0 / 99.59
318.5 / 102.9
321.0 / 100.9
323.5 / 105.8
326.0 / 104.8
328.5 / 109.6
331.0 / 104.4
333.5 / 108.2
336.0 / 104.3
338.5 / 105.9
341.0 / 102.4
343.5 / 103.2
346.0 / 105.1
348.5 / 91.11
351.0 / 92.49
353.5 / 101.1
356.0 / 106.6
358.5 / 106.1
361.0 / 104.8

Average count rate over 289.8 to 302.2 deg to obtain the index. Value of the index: 86.5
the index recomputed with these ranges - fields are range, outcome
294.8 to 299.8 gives 85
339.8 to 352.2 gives 98.9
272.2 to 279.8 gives 85.7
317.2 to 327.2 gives 104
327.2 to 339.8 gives 106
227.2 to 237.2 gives 86.3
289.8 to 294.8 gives 88.8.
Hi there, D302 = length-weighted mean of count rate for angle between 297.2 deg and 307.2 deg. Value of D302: 83.7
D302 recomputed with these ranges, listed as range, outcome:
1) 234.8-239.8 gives 86.4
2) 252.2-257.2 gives 111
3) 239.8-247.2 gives 64.4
